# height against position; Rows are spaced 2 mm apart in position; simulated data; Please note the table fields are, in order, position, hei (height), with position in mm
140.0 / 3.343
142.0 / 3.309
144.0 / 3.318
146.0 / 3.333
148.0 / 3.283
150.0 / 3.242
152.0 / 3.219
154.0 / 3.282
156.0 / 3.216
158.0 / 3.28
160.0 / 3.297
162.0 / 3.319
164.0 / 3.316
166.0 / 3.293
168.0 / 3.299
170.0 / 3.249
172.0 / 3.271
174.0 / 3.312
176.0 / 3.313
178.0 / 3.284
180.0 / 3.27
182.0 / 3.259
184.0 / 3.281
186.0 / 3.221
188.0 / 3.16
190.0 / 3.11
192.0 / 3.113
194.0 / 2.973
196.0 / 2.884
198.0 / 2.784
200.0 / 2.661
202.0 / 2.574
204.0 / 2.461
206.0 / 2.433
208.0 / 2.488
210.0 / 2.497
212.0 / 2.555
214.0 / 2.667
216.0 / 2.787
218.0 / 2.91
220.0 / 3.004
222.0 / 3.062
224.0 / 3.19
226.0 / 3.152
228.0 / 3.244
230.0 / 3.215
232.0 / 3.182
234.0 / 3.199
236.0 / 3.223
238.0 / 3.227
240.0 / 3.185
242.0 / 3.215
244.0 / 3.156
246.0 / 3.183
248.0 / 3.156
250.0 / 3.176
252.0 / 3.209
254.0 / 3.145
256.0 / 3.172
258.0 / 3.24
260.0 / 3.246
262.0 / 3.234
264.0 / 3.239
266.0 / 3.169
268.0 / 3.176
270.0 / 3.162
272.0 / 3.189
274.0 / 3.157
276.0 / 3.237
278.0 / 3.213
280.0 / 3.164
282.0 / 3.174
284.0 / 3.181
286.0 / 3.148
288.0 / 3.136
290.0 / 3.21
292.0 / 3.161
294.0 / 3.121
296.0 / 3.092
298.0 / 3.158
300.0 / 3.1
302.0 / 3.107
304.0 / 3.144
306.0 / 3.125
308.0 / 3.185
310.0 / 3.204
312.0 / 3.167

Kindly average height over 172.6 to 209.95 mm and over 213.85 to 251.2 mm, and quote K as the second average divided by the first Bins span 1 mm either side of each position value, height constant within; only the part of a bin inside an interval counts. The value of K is 1.05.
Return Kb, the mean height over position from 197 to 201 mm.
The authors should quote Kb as 2.72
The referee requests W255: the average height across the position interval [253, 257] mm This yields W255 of 3.16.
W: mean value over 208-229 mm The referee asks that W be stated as 2.89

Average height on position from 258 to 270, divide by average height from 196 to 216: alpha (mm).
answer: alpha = 1.2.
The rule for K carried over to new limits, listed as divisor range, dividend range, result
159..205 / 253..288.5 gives 1.02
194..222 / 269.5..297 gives 1.18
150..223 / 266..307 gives 1.04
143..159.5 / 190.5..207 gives 0.84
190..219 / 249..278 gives 1.18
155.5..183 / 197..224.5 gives 0.83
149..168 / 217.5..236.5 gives 0.96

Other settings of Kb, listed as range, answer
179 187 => 3.26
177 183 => 3.27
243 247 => 3.17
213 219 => 2.79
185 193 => 3.15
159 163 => 3.31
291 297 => 3.12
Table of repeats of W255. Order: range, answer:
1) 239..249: 3.18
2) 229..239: 3.21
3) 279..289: 3.16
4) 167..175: 3.28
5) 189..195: 3.07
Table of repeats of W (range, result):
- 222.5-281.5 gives 3.19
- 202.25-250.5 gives 2.97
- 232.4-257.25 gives 3.19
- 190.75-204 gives 2.81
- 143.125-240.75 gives 3.08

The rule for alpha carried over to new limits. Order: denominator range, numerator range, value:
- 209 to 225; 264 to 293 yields 1.12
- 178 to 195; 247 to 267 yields 1.01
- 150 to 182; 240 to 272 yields 0.97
